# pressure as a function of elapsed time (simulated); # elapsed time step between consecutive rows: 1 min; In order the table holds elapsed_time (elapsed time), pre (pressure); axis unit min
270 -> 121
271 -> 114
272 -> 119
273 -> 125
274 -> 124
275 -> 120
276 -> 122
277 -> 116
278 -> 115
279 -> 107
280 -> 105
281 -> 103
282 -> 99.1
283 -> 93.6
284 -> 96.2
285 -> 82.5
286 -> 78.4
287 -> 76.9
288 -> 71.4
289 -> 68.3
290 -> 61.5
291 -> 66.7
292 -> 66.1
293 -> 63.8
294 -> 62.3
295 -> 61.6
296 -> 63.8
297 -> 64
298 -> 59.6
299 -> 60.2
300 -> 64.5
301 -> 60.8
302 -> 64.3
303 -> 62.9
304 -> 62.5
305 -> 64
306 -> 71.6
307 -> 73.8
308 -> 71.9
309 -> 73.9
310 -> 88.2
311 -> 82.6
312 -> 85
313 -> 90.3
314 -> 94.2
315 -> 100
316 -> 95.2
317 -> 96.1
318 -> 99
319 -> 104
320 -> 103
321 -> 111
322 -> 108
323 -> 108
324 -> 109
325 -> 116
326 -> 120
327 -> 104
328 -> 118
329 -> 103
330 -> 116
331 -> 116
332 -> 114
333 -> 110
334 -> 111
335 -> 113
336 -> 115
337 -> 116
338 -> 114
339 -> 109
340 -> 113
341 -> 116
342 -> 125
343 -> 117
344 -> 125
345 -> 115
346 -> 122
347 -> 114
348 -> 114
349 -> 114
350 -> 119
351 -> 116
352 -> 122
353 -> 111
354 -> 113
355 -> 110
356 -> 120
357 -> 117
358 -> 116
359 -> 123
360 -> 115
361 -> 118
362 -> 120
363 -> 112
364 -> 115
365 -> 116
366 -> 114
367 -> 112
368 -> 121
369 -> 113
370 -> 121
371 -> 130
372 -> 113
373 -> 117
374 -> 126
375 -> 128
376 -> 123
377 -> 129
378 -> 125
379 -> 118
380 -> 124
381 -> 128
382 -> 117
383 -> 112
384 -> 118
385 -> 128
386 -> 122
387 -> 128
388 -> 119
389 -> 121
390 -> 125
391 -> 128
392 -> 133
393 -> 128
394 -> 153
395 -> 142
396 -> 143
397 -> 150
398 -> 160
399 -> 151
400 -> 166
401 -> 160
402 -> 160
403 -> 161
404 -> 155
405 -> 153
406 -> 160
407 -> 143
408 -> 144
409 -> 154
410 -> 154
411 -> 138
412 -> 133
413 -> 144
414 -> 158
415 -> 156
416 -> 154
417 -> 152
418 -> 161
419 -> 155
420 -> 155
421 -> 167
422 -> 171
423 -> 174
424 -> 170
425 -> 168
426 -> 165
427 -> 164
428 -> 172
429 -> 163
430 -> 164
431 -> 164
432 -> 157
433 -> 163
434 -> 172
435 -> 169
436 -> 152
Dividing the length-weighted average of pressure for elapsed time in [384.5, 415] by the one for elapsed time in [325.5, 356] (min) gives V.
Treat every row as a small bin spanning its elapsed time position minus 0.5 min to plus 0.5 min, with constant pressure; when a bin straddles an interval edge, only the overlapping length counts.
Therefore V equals 1.25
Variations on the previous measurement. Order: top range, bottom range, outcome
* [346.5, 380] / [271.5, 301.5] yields 1.37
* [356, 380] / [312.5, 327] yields 1.15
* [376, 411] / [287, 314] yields 2.00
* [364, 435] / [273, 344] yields 1.52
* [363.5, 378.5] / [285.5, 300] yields 1.82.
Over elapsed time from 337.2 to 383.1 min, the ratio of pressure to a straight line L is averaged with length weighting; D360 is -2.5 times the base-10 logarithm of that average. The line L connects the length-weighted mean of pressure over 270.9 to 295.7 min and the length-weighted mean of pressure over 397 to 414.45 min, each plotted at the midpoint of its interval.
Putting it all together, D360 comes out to 0.10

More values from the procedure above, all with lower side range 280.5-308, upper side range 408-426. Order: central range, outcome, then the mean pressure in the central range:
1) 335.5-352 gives -0.11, 117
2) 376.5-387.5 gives 0.08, 123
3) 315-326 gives -0.18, 105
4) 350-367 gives 0.00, 116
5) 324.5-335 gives -0.18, 113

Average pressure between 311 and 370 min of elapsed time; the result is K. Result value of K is 112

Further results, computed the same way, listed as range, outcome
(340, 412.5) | 128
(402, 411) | 153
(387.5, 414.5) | 146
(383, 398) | 132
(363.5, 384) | 120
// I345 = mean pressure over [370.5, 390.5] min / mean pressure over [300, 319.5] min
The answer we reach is 1.5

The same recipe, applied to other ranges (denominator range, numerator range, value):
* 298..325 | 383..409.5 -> 1.67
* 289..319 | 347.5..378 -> 1.60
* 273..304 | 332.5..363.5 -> 1.41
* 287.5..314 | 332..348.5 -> 1.67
